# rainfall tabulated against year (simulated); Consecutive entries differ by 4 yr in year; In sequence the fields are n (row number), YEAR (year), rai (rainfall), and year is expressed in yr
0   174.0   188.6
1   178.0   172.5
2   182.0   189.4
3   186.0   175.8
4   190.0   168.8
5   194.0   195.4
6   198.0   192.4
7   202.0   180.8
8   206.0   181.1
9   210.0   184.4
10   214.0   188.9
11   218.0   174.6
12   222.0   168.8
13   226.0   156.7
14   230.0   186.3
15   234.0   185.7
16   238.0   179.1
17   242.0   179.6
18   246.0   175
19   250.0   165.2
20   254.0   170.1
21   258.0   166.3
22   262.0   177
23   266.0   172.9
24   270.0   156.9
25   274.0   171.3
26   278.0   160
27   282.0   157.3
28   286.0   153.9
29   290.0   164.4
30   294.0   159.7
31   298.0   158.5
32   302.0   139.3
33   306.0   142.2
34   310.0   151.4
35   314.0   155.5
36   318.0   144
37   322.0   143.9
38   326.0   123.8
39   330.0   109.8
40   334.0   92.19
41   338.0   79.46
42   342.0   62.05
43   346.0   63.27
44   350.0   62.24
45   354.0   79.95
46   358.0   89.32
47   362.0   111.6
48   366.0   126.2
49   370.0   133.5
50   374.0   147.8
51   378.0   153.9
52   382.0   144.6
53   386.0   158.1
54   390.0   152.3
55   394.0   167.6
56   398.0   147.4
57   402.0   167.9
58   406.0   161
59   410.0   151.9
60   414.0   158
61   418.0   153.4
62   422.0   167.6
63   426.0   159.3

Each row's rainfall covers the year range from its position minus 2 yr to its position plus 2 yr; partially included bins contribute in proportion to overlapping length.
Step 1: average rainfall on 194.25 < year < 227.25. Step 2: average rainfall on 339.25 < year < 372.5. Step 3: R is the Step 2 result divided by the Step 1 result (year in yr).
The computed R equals 0.51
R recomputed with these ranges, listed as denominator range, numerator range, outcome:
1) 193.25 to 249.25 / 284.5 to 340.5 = 0.76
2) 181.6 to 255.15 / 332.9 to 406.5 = 0.67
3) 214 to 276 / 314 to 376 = 0.61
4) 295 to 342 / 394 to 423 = 1.23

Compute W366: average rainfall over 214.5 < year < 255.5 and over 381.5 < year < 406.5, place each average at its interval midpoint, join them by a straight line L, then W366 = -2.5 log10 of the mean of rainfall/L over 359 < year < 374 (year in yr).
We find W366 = 0.27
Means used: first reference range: 175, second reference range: 157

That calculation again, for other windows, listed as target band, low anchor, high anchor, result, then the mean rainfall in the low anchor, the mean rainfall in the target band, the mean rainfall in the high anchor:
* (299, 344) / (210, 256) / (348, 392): 0.164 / 176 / 123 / 124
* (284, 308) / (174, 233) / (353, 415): 0.051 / 180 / 153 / 141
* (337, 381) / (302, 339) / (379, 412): 0.373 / 129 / 102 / 156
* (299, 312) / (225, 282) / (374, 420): 0.142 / 171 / 145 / 156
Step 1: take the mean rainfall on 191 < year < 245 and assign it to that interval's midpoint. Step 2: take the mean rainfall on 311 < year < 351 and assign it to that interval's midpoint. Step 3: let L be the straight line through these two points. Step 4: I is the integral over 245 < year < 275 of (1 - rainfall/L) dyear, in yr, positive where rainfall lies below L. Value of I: -3.2 yr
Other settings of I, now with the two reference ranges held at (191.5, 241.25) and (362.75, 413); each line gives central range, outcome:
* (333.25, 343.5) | 5.3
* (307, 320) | 1.1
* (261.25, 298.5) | 1.5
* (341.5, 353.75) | 7.2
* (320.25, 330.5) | 2.1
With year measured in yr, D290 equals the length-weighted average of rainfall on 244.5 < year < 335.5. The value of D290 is 153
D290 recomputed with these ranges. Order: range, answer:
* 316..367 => 98.5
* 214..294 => 170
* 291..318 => 151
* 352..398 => 134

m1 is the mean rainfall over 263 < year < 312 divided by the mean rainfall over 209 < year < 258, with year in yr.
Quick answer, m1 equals 0.90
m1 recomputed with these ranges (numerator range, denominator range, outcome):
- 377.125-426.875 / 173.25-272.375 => 0.89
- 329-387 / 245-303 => 0.65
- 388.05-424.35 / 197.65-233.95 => 0.89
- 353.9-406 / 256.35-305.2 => 0.87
